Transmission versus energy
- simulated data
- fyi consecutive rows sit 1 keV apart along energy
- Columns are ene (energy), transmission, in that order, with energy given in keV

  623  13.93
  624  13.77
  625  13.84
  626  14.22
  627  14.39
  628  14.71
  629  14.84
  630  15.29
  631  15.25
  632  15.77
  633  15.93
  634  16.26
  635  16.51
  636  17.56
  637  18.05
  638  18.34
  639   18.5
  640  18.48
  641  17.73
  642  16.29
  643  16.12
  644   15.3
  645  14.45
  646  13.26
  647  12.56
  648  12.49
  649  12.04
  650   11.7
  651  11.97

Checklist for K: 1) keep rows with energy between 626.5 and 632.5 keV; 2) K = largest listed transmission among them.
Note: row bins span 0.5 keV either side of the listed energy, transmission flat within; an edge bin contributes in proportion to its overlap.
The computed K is 15.77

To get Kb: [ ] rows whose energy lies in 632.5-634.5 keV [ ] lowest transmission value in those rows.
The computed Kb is 15.93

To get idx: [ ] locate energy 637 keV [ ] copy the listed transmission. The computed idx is 18.05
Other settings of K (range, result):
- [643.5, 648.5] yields 15.3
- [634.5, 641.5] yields 18.5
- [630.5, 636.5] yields 17.56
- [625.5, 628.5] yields 14.71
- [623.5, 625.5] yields 13.84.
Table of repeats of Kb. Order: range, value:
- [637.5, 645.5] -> 14.45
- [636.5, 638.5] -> 18.05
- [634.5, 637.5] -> 16.51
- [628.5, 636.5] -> 14.84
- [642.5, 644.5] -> 15.3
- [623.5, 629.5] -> 13.77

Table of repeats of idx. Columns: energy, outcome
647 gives 12.56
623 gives 13.93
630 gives 15.29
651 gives 11.97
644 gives 15.3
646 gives 13.26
